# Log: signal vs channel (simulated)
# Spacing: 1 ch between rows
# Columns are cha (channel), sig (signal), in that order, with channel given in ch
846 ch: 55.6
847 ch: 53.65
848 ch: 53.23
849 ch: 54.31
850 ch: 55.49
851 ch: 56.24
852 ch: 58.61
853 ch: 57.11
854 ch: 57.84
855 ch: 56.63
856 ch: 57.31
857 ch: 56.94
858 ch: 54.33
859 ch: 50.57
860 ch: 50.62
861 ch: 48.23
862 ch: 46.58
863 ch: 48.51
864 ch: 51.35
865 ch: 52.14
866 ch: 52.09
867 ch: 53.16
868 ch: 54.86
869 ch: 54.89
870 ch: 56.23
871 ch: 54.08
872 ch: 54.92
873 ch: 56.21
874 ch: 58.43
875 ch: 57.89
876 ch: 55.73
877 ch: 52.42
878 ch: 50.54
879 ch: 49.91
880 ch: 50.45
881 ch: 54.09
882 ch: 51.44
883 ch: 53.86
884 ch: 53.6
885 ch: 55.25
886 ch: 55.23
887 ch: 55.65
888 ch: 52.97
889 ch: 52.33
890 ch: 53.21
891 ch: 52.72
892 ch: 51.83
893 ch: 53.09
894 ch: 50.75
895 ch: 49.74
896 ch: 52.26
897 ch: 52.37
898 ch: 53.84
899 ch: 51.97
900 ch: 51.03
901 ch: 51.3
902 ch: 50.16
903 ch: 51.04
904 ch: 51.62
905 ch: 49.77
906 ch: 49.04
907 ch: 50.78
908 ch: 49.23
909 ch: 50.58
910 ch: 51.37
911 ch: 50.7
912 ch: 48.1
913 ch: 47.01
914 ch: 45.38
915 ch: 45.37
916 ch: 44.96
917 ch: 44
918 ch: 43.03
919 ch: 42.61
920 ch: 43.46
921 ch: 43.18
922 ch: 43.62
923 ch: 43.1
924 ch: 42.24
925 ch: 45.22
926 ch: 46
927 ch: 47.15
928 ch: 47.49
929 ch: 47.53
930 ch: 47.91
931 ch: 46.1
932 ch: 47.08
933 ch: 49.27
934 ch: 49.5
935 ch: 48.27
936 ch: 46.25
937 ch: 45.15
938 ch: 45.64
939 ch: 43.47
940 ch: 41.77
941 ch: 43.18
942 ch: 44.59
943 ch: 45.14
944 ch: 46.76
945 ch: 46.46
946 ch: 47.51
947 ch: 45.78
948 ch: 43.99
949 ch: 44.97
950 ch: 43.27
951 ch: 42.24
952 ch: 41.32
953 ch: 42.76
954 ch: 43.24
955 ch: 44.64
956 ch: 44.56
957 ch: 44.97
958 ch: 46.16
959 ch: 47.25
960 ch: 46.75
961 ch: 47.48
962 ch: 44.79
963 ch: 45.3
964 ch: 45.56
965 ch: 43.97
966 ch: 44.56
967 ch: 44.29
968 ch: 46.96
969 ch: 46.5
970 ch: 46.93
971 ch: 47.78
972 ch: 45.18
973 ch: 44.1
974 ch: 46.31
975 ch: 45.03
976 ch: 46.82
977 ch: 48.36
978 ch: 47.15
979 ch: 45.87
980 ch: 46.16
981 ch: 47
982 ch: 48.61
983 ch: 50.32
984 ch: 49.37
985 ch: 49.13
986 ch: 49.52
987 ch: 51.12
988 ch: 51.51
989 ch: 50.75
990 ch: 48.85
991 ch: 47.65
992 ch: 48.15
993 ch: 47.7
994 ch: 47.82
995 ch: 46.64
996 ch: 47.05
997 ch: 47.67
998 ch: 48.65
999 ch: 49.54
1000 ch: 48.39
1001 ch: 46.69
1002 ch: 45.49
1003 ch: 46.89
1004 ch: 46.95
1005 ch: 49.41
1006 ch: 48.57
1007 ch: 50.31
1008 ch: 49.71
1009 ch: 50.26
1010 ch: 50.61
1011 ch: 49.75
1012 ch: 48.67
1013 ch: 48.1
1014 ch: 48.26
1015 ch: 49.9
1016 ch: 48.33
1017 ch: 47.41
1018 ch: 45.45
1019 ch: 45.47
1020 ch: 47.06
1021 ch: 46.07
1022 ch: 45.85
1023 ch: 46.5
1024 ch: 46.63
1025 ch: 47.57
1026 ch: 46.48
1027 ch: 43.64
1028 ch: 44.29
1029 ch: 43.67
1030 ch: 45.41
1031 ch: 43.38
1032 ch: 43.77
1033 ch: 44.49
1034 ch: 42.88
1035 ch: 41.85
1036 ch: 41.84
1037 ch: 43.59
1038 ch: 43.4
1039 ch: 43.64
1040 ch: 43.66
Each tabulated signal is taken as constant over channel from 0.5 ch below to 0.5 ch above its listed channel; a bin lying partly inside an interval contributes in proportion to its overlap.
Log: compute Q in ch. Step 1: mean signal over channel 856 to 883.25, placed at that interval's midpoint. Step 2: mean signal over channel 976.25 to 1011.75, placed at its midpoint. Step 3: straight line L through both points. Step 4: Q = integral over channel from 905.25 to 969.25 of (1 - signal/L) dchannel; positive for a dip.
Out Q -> 6.12 ch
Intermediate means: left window 53.1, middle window 45.7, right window 48.5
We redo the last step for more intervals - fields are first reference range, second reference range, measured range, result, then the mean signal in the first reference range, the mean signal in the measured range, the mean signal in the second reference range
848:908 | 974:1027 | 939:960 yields 2.33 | 53.1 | 44.6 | 48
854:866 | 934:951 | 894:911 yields -0.82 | 52.3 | 51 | 45.2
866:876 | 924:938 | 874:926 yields 1.34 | 55.5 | 50.1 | 46.9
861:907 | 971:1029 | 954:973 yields 1.39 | 52.6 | 45.6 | 47.7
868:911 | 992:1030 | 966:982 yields 0.90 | 52.7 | 46.3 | 47.5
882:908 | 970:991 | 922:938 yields 1.26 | 52.1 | 46.4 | 47.9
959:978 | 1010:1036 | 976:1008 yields -1.59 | 46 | 48.3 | 46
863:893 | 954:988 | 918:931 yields 1.34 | 53.6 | 44.9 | 46.6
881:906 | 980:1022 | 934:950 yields 1.65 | 52.3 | 45.3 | 48.4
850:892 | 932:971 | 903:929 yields 1.26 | 53.8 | 46.7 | 45.3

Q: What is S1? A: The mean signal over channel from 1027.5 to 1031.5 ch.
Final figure 44.2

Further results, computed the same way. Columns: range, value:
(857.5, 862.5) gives 50.1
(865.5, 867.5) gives 52.6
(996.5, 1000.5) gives 48.6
